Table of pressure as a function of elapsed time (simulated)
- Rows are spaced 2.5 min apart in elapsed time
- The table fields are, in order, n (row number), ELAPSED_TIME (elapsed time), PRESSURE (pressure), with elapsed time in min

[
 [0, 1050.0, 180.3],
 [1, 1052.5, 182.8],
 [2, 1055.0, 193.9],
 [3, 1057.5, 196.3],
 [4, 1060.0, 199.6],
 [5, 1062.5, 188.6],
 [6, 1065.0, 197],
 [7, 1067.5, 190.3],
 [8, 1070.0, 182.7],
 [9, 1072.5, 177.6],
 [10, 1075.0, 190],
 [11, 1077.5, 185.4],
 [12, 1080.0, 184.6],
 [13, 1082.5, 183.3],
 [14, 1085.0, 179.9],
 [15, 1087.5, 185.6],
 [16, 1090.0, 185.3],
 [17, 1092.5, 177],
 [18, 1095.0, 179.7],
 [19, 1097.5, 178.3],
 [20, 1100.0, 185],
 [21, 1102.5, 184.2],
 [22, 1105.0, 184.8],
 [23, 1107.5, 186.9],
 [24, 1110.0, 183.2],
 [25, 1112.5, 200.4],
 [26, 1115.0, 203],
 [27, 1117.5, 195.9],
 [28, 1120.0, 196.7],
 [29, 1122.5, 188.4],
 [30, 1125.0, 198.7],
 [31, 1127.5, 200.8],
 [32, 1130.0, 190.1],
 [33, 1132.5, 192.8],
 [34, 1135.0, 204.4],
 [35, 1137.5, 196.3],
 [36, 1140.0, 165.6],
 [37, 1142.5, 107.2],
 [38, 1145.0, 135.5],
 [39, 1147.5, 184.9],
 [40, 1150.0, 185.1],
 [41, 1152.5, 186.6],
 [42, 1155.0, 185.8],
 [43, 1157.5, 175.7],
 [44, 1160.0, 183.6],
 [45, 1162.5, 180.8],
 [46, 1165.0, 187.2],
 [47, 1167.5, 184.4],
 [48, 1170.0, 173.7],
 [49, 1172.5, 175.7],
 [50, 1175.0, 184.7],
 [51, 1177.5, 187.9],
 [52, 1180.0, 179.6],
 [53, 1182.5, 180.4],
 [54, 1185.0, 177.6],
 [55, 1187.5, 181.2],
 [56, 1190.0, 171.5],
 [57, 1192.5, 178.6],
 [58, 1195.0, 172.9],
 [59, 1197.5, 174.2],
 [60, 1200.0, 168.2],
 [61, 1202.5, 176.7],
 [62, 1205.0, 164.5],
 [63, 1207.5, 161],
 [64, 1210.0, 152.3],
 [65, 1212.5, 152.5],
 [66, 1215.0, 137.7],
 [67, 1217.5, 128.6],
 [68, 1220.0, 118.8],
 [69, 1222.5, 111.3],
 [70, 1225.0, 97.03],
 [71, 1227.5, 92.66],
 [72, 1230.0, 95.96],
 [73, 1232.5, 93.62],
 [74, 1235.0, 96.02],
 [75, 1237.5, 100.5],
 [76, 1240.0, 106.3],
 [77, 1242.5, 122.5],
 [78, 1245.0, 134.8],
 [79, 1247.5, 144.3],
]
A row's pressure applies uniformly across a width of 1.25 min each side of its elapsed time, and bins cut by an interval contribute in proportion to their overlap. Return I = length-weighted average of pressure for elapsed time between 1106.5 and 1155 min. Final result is 184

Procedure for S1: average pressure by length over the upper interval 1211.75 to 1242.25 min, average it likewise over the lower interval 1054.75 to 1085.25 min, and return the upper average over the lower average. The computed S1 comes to 0.59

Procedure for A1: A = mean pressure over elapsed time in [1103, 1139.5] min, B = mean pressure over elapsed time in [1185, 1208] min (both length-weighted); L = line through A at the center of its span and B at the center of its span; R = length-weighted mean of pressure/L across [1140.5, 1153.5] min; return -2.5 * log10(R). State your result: 0.17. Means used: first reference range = 194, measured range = 160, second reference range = 173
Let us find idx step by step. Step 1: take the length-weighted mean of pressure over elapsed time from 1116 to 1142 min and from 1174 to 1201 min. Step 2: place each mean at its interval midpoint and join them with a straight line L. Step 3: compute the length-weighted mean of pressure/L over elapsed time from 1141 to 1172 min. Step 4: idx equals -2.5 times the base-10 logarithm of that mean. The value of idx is 0.07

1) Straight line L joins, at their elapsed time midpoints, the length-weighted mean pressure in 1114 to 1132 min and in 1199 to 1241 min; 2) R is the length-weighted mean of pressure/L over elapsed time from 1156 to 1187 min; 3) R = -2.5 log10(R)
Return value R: -0.13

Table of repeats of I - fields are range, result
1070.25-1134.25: 188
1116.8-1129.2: 196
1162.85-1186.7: 181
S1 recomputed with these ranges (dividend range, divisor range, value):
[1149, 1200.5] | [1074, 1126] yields 0.96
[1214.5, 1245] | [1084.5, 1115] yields 0.59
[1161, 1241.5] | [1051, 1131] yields 0.80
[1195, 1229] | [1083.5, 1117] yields 0.76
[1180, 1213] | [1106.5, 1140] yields 0.88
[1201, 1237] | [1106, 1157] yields 0.69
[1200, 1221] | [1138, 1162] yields 0.89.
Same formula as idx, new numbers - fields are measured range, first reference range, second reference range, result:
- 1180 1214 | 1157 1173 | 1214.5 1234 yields -0.20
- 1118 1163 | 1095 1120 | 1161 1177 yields 0.02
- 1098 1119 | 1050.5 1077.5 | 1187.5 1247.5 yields -0.10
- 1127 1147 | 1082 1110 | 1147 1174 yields 0.05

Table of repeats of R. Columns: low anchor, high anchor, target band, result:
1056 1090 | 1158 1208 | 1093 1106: 0.019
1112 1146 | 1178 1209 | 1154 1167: -0.021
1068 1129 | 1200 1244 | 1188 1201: -0.240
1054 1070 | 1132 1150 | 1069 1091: 0.024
